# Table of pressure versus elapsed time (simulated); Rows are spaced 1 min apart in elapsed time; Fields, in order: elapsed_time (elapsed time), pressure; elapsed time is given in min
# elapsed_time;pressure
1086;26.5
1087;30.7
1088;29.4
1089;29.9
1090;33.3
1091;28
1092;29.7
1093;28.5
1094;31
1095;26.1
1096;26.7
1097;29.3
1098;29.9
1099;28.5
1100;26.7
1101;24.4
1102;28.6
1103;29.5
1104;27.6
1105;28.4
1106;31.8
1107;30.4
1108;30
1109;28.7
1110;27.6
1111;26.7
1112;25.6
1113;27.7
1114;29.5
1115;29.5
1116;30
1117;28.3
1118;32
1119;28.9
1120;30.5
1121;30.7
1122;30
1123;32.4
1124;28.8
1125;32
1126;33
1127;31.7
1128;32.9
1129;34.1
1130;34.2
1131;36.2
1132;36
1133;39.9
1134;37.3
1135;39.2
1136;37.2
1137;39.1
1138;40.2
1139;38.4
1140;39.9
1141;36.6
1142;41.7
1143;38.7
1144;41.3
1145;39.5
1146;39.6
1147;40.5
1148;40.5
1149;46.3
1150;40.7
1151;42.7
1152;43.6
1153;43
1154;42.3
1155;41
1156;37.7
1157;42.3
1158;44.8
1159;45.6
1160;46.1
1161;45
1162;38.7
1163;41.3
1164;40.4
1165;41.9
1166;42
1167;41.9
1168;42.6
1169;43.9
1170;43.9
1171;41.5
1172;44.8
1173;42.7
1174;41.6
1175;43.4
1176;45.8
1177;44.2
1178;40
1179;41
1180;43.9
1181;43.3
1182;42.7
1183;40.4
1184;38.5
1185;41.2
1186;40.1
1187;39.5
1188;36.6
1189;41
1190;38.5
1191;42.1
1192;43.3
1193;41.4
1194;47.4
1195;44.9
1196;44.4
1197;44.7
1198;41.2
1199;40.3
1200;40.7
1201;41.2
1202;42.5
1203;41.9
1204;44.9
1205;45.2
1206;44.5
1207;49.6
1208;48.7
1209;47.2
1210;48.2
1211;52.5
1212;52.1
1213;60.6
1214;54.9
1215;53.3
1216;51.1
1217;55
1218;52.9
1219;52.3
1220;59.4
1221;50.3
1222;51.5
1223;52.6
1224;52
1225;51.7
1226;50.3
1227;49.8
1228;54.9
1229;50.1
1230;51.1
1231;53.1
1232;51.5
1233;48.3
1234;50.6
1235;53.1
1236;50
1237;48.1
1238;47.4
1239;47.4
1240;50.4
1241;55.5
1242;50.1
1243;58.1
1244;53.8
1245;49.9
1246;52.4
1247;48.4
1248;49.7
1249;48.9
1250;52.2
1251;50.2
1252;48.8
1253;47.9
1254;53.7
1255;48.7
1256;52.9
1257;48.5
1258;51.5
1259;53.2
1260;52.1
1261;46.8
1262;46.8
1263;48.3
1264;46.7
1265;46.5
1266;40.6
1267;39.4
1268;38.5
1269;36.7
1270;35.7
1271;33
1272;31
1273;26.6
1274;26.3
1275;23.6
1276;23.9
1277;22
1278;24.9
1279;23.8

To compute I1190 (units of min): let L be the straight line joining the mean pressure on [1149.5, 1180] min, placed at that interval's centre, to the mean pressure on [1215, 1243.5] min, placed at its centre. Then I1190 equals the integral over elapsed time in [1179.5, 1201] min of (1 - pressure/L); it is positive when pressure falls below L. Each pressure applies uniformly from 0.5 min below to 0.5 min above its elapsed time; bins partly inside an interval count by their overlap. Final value 2.1 min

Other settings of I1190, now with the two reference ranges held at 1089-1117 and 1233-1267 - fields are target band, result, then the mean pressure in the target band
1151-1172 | -3.1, 42.5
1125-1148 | -2.8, 37.5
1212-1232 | -3.1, 52.9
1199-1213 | -0.9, 46.4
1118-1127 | 0.2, 30.9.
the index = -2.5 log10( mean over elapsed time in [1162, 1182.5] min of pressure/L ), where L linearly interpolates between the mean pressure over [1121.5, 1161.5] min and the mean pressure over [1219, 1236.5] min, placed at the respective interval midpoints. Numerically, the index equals 0.02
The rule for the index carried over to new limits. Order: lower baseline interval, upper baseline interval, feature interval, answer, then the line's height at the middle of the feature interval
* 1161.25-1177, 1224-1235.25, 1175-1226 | 0.026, 47.1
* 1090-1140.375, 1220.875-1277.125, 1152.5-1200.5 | -0.107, 38.3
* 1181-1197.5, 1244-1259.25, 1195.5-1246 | -0.083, 46.2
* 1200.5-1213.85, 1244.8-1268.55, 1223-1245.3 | -0.069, 48.1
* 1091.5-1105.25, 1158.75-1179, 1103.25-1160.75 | -0.009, 35.2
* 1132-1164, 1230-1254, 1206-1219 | -0.092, 47.7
